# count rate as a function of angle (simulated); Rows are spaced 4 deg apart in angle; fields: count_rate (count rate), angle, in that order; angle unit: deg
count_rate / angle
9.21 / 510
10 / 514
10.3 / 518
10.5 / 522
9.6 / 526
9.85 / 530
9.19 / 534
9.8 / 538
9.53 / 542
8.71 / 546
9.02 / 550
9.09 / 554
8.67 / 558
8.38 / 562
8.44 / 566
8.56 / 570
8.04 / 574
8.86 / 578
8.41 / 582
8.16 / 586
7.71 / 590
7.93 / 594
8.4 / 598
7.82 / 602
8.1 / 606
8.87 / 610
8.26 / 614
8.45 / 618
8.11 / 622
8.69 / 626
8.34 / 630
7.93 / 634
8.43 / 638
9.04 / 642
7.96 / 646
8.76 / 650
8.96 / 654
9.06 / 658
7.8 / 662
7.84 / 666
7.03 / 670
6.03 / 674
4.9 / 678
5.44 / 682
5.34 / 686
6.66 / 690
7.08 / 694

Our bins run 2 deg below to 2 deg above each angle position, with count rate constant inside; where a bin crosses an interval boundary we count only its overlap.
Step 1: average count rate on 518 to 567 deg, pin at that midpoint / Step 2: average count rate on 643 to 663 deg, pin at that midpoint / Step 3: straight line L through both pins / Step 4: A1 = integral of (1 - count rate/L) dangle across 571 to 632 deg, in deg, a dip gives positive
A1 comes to 4.3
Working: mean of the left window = 9.29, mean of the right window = 8.57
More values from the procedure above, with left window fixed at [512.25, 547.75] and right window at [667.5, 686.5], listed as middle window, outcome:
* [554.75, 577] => 0.8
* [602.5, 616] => -1.3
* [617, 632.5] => -2.5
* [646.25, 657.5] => -3.9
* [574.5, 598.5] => 0.0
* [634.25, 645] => -2.7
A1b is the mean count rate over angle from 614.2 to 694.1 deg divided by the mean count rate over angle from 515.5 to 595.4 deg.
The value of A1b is 0.85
